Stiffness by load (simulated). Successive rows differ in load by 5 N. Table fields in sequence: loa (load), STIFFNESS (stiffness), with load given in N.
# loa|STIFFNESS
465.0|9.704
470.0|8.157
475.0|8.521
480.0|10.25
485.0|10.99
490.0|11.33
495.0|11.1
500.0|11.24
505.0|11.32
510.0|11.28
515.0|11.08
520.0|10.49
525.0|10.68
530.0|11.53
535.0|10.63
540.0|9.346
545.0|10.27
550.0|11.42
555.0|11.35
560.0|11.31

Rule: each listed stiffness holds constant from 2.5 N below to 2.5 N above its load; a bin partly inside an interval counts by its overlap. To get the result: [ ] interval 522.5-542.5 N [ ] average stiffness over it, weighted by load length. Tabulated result 10.5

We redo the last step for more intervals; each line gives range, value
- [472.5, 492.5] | 10.3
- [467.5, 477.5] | 8.34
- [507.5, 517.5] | 11.2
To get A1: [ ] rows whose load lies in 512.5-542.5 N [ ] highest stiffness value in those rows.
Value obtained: 11.53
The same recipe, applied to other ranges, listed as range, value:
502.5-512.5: 11.32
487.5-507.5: 11.33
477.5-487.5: 10.99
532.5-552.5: 11.42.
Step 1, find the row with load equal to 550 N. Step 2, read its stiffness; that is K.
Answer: 11.42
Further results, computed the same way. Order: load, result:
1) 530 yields 11.53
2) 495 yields 11.1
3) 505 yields 11.32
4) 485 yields 10.99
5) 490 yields 11.33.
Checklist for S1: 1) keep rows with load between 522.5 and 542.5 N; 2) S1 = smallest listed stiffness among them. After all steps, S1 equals 9.346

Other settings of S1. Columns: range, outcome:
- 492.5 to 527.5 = 10.49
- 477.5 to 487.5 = 10.25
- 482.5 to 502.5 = 10.99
